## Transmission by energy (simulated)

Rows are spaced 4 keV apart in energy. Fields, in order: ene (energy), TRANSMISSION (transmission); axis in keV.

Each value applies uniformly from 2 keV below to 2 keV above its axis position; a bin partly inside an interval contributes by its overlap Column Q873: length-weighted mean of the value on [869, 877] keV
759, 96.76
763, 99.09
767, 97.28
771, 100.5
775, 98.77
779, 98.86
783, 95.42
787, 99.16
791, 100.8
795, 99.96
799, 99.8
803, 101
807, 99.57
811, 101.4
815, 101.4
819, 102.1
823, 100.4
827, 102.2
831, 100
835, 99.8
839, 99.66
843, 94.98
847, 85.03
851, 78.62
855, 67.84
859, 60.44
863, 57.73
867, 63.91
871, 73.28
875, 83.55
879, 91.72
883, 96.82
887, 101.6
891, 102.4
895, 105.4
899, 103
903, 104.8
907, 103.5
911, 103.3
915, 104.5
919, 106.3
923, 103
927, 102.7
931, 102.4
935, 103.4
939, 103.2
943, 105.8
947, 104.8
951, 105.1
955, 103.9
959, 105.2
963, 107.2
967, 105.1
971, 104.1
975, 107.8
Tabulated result 78.4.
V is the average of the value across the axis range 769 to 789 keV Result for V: 98.5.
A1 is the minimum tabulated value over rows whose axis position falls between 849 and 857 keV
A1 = 67.84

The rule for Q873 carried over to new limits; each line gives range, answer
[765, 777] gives 98.9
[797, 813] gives 100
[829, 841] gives 99.8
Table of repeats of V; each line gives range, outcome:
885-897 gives 103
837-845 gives 97.3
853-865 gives 62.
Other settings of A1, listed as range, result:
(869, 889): 73.28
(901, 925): 103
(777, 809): 95.42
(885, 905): 101.6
